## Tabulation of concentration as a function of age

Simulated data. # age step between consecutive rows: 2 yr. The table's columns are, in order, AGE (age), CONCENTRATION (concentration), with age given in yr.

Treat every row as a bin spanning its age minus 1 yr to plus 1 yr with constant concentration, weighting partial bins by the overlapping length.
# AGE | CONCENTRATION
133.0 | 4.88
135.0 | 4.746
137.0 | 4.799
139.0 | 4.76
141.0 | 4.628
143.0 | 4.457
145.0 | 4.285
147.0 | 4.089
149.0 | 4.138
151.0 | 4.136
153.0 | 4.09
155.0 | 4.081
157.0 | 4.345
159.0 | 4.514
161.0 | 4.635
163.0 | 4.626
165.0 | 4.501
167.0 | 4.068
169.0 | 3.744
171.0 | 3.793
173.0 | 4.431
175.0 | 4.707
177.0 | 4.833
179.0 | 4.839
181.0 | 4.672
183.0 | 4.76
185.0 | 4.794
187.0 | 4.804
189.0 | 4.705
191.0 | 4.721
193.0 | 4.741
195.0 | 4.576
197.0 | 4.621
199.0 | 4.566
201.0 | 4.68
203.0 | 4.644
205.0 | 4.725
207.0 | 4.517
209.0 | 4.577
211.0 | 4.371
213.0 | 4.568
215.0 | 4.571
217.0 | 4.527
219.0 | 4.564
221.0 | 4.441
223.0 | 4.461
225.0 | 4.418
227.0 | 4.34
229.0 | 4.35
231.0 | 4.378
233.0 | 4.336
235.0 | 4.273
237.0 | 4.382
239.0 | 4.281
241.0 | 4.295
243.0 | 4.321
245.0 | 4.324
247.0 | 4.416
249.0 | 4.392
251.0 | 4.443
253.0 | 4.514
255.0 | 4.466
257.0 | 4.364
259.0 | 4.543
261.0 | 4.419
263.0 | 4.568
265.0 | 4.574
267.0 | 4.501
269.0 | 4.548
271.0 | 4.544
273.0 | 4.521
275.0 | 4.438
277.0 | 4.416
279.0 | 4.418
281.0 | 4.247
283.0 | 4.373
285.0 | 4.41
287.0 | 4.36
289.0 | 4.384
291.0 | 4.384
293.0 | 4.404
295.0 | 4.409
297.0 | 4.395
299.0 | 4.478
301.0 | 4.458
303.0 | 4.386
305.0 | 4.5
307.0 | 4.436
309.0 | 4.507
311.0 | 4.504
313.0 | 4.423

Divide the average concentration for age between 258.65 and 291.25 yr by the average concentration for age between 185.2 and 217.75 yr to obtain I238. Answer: 1.0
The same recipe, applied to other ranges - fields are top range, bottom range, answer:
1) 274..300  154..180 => 1.00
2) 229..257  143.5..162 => 1.03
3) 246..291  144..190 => 1.01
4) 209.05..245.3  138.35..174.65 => 1.03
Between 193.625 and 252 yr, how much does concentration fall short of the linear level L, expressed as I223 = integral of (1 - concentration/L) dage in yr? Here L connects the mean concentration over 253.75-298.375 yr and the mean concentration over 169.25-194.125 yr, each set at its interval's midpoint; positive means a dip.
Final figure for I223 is 1.05 yr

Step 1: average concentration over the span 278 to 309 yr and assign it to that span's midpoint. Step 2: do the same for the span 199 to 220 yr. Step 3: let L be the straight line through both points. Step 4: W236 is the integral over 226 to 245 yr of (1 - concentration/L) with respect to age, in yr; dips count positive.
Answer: 0.8 yr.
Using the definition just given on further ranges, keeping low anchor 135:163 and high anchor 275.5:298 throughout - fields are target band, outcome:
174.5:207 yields -2.3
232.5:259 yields 0.1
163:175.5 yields 0.5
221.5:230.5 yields 0.0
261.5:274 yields -0.4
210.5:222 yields -0.3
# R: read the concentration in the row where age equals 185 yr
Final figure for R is 4.794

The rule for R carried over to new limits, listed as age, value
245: 4.324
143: 4.457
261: 4.419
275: 4.438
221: 4.441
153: 4.09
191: 4.721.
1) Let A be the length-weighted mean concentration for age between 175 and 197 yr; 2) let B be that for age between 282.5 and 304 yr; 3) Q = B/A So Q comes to 0.93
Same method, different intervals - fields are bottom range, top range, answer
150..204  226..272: 0.98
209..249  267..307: 1.00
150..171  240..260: 1.04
